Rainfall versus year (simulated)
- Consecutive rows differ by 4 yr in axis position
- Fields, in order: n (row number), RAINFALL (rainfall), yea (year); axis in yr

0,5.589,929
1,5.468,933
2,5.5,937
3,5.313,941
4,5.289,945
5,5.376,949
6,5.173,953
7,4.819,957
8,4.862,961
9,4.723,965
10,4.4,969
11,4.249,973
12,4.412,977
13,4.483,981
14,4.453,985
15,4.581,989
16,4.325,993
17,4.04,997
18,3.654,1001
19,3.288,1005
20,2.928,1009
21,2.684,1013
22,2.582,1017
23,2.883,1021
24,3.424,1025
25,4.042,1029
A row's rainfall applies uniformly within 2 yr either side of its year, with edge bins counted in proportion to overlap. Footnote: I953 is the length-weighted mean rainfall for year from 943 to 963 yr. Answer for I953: 5.1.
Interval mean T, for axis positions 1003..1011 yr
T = 3.11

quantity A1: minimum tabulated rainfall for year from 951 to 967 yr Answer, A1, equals 4.723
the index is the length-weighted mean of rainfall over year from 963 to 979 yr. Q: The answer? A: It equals 4.45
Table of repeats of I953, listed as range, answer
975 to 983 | 4.45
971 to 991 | 4.44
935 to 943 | 5.41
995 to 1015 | 3.32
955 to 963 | 4.84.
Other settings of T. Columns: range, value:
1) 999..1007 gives 3.47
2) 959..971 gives 4.66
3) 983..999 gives 4.35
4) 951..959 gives 5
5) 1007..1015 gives 2.81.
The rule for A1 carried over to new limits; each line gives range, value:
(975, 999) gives 4.04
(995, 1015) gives 2.684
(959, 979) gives 4.249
